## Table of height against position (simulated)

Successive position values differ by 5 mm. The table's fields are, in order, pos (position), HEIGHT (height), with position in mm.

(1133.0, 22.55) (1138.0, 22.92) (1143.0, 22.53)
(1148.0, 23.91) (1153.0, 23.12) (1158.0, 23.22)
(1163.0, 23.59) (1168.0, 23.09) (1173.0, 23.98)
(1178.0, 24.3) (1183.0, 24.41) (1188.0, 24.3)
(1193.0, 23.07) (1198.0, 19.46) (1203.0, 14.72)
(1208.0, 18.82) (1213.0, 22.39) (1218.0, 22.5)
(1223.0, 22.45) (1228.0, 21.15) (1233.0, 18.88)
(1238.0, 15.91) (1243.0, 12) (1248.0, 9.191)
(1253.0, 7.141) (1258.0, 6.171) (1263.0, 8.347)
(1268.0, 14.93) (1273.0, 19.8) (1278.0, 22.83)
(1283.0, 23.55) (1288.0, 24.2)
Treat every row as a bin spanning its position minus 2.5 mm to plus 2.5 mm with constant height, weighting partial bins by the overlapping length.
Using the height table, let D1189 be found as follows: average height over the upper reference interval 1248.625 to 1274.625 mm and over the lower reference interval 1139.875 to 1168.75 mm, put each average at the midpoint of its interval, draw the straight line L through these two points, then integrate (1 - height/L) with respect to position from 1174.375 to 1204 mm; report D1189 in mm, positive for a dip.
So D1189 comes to -4.40 mm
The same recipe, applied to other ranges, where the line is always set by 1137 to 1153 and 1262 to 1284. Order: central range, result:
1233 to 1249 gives 4.7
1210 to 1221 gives -1.0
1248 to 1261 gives 8.0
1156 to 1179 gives -1.4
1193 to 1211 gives 2.1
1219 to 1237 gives -0.6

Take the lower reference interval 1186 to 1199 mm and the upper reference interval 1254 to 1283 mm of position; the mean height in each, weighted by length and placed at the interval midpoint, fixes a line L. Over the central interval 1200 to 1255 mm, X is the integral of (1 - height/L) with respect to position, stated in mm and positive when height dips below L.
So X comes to 6.5 mm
